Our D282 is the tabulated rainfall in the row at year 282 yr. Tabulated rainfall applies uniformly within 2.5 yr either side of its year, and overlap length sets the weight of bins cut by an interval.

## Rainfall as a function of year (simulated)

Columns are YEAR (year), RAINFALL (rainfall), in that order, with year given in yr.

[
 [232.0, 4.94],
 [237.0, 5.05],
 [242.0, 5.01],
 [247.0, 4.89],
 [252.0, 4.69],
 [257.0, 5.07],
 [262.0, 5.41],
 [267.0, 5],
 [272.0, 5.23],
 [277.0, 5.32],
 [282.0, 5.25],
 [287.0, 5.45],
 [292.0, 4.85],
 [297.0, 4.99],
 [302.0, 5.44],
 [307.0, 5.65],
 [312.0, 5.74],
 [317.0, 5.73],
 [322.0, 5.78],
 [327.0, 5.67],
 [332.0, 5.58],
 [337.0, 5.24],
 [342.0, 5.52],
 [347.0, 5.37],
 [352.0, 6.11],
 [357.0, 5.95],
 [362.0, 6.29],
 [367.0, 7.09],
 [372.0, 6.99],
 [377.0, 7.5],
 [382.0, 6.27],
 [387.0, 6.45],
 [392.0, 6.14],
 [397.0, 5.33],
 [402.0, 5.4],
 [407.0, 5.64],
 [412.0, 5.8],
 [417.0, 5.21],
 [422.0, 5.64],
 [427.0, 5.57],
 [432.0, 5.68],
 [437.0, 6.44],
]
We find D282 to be 5.25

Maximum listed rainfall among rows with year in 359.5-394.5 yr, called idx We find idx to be 7.5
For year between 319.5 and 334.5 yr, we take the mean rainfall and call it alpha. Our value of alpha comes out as 5.68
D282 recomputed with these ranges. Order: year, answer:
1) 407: 5.64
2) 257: 5.07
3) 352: 6.11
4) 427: 5.57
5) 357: 5.95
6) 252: 4.69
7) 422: 5.64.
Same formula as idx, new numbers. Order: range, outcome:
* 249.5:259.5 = 5.07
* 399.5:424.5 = 5.8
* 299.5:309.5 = 5.65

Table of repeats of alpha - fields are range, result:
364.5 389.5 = 6.86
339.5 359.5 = 5.74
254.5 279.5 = 5.21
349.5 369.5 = 6.36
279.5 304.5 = 5.2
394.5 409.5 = 5.46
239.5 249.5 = 4.95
